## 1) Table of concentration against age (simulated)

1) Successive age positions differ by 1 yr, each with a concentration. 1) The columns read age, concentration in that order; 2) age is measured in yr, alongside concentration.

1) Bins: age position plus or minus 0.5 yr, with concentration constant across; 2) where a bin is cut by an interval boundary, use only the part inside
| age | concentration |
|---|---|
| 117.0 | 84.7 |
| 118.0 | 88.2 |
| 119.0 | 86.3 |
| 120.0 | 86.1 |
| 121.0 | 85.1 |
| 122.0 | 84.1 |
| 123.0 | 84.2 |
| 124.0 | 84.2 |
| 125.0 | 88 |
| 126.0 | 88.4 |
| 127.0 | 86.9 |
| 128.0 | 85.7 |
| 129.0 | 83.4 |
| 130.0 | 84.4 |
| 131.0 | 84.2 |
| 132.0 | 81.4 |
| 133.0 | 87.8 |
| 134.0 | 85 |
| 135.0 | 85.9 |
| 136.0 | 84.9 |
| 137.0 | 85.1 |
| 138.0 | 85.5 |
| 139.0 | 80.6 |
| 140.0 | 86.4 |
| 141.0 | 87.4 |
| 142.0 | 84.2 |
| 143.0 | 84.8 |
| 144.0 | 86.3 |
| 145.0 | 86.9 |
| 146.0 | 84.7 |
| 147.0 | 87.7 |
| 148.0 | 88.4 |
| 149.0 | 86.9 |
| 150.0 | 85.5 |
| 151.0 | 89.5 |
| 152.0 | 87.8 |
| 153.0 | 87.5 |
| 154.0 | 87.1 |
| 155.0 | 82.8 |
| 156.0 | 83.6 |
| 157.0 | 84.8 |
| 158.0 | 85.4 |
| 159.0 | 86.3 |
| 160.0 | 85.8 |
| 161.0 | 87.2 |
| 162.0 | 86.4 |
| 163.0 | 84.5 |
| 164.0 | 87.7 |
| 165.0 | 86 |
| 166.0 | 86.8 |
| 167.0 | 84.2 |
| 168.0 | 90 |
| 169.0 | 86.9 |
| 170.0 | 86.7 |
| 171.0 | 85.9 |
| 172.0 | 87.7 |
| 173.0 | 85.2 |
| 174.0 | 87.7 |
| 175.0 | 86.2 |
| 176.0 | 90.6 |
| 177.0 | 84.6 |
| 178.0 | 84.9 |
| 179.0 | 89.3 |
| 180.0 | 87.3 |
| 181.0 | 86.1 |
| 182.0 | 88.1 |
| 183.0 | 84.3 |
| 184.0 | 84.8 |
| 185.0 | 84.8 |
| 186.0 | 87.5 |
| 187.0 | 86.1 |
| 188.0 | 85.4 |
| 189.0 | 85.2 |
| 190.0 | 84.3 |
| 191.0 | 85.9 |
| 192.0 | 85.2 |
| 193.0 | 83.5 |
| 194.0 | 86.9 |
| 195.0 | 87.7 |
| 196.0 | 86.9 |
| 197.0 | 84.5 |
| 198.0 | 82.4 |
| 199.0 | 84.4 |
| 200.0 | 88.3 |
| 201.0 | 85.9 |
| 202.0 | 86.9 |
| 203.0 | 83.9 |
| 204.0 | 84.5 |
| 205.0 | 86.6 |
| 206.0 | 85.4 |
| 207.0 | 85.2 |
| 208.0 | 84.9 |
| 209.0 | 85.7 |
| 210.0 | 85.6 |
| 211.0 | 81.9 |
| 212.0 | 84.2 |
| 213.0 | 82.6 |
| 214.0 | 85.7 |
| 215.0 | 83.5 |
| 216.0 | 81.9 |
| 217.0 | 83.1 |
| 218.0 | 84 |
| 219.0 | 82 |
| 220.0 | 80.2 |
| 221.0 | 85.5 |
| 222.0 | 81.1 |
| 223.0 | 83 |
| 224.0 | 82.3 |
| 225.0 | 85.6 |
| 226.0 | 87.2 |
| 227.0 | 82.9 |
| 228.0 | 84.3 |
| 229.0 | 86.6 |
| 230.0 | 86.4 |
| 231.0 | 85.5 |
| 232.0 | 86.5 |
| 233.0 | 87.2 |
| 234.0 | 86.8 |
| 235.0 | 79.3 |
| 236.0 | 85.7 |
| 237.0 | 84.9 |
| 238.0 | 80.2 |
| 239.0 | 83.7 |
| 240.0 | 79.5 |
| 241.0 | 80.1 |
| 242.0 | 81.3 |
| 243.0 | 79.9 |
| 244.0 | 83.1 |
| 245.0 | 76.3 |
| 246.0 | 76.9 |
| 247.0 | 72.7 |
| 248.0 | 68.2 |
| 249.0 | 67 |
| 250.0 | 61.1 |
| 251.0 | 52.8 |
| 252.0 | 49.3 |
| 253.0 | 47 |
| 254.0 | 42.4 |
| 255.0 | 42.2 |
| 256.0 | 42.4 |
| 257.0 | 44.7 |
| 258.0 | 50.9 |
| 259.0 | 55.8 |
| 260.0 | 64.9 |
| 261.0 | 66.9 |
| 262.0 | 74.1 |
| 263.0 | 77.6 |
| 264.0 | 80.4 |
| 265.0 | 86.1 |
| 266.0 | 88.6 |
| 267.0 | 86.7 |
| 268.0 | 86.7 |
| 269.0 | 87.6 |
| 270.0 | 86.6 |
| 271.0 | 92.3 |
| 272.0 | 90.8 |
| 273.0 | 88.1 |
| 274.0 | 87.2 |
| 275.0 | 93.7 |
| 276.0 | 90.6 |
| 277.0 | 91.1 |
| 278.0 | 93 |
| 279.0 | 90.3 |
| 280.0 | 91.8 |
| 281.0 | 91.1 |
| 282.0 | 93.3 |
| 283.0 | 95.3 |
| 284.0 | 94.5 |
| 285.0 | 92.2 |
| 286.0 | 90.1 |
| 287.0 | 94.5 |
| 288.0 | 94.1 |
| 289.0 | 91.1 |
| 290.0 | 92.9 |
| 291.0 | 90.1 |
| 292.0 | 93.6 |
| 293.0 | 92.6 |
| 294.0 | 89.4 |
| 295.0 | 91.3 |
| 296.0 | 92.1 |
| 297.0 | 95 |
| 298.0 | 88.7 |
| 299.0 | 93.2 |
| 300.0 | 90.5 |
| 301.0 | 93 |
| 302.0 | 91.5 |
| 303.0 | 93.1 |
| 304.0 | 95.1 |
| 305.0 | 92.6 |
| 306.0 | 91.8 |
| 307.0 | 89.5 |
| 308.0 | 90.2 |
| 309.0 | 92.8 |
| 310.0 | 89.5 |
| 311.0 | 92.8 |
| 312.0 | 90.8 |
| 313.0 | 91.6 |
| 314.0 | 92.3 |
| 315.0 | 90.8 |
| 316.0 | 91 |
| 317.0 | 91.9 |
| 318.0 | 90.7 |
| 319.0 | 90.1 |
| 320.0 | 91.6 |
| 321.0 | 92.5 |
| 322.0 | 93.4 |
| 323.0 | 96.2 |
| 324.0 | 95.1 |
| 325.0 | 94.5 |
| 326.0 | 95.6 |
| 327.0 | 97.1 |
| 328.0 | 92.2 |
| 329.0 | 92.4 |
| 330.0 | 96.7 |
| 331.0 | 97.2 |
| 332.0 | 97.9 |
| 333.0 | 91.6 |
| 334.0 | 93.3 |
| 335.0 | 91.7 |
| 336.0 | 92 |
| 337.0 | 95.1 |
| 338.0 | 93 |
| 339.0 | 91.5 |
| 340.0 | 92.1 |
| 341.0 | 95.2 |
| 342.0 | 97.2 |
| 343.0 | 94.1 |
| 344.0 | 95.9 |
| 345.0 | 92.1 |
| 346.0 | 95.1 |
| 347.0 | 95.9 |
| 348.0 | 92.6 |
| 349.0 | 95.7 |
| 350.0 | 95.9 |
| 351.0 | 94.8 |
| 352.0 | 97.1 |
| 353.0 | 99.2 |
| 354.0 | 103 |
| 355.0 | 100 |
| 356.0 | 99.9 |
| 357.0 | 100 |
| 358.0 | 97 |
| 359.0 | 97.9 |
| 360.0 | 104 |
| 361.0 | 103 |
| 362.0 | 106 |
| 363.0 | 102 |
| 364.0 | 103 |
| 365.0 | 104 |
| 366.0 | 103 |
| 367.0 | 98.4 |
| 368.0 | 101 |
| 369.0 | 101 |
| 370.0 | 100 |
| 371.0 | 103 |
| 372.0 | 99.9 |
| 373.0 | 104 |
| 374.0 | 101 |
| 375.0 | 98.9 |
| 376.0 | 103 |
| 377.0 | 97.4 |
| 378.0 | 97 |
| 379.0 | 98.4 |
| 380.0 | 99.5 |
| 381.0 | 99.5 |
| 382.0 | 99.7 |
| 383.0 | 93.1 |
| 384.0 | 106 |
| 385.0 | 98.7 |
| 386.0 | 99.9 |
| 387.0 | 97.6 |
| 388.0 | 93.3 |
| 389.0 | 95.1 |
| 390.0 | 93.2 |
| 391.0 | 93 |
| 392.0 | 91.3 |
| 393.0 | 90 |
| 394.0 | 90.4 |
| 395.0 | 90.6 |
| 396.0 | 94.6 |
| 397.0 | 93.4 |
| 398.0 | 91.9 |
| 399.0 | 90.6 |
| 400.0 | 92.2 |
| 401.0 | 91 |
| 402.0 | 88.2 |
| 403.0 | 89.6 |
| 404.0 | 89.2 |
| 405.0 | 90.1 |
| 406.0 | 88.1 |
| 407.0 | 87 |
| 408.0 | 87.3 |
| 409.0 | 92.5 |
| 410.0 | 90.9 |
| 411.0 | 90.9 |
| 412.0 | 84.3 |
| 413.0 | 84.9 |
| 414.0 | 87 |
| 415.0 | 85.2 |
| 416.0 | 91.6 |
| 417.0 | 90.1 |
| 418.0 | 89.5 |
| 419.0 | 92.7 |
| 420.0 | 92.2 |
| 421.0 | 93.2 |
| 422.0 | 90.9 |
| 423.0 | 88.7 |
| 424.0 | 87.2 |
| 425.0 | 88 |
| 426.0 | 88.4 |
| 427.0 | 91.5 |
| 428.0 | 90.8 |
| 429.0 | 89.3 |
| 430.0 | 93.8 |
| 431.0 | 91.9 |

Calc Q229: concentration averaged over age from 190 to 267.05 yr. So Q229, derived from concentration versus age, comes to 78.2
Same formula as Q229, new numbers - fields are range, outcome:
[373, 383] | 99.3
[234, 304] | 81.1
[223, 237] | 85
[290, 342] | 92.7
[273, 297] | 92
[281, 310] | 92.2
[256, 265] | 64.4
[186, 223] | 84.7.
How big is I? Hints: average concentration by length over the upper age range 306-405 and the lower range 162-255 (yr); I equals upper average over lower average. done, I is 1.16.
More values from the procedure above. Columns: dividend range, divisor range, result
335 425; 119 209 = 1.11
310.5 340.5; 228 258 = 1.30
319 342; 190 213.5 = 1.10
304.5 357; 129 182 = 1.09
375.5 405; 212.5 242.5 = 1.13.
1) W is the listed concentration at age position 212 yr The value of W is 84.2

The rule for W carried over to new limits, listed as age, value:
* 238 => 80.2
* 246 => 76.9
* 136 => 84.9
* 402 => 88.2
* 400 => 92.2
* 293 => 92.6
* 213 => 82.6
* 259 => 55.8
